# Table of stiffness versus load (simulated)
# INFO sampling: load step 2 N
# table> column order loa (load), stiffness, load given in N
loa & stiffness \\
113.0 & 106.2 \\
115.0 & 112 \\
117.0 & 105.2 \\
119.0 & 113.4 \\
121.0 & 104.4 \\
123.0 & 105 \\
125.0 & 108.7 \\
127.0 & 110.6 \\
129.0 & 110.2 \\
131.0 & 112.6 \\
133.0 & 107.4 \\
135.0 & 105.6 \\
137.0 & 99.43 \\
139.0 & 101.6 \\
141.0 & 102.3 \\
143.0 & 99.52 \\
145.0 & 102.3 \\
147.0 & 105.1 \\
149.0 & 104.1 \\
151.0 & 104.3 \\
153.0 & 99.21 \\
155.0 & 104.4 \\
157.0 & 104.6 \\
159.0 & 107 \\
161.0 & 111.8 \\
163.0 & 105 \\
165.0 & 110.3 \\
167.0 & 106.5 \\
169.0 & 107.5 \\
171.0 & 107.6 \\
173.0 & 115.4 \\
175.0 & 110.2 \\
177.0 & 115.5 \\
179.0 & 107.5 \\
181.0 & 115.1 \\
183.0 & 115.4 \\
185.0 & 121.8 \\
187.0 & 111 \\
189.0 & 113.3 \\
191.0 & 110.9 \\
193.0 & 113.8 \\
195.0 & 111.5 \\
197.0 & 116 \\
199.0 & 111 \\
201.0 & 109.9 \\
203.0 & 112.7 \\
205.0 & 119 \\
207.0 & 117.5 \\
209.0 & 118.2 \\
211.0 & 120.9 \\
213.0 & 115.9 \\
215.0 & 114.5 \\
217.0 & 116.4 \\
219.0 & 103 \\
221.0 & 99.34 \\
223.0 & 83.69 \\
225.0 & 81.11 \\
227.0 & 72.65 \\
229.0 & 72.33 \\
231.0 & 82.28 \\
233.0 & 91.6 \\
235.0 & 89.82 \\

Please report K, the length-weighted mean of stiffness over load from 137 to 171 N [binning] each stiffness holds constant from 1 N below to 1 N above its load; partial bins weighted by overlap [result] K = 105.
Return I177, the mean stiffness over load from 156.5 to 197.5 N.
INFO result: 111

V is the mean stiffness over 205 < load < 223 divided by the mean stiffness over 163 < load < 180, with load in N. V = 1.02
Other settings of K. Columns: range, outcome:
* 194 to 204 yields 112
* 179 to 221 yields 114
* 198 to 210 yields 115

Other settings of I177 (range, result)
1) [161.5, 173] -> 108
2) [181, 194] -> 114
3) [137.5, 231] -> 107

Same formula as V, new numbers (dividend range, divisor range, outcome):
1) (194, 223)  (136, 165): 1.08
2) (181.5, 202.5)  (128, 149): 1.09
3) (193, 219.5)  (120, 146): 1.09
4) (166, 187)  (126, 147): 1.07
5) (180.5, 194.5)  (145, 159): 1.10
